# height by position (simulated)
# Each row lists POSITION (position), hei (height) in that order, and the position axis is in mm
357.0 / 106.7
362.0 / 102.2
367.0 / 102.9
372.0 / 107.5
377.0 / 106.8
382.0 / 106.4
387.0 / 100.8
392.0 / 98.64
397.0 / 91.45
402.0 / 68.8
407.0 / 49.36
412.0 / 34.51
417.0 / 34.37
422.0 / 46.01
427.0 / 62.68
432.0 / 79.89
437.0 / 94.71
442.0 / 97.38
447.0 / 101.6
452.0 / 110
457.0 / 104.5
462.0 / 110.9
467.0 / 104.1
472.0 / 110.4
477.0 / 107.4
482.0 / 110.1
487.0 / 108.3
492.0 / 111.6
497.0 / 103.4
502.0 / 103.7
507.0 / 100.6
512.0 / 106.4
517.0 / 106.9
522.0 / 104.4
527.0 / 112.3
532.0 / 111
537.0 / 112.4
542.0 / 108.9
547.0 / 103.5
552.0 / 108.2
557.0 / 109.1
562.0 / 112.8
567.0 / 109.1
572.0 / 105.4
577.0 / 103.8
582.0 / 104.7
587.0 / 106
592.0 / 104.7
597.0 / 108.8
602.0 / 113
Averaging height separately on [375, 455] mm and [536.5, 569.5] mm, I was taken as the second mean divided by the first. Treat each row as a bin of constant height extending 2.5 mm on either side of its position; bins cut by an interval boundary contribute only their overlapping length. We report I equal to 1.36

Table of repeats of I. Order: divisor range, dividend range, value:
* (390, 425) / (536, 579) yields 1.80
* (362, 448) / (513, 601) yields 1.32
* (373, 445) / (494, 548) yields 1.38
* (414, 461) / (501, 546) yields 1.31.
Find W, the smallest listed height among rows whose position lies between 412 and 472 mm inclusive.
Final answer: 34.37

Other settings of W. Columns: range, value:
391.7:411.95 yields 49.36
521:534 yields 104.4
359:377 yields 102.2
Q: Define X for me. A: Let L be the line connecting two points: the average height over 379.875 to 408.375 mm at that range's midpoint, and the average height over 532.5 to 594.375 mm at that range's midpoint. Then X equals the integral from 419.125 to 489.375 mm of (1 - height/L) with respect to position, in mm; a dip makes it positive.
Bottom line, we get -0.9 mm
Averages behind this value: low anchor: 87.1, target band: 95.9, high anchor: 108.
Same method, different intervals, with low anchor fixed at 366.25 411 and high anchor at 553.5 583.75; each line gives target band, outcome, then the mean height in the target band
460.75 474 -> -1.4 mm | 108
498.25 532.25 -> -1.2 mm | 106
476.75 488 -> -1.1 mm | 109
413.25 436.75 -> 8.9 mm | 58.3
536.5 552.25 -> -0.4 mm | 108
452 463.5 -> -1.3 mm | 108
